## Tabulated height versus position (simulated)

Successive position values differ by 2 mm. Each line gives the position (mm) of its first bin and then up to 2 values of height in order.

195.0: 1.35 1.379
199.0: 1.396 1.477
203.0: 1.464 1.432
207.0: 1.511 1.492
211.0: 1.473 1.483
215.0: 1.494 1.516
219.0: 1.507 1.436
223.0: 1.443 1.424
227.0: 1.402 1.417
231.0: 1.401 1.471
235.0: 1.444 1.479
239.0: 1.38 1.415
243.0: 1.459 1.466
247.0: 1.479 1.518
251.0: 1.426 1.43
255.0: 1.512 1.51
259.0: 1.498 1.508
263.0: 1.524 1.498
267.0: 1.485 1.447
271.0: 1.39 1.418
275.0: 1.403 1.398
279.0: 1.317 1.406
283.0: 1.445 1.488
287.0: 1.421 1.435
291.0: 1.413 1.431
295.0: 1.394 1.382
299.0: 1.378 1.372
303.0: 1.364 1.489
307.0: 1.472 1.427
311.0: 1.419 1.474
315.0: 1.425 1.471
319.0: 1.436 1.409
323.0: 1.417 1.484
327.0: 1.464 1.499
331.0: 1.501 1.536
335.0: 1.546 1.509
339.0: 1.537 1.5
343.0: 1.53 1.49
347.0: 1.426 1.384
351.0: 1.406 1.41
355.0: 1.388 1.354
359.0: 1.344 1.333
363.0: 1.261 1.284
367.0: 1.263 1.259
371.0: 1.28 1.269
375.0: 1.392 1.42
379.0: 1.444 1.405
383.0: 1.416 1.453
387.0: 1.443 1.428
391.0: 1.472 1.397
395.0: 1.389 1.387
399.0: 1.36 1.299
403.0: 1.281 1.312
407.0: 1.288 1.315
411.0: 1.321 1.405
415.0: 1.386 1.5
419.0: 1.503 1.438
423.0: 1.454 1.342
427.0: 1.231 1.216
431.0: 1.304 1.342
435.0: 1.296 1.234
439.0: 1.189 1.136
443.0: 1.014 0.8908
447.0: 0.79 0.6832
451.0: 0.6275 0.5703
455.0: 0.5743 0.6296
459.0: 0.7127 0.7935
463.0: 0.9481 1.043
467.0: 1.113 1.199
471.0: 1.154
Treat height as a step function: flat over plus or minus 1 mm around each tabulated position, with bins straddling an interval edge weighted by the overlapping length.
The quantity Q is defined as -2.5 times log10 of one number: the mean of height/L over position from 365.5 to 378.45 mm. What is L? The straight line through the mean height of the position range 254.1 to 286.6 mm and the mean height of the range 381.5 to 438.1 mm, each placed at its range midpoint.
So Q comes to 0.06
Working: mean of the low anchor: 1.45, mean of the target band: 1.32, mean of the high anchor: 1.36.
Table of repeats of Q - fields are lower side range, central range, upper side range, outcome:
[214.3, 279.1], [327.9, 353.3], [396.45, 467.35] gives -0.15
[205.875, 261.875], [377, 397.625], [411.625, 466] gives -0.20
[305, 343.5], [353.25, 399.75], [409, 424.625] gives 0.06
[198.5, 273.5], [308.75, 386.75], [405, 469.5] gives -0.12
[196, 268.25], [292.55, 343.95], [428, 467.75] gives -0.16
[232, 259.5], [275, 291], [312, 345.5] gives 0.04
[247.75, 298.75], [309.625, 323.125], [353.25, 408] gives -0.02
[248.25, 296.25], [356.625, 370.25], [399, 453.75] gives 0.01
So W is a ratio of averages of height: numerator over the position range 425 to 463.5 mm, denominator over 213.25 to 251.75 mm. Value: 0.7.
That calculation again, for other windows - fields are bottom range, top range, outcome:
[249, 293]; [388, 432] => 0.94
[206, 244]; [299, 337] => 1.00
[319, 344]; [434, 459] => 0.59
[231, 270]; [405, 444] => 0.89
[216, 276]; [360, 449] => 0.90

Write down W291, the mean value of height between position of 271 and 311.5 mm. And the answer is 1.41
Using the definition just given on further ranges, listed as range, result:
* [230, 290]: 1.45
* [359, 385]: 1.34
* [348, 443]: 1.35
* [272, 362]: 1.43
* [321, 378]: 1.41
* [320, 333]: 1.47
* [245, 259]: 1.48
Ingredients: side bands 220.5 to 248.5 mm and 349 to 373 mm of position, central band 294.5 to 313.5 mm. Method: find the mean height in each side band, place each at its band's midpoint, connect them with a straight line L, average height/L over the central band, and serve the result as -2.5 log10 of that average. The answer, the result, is -0.03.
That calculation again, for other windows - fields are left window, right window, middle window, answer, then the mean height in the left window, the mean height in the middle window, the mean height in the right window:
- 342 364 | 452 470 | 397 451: -0.20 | 1.39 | 1.24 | 0.843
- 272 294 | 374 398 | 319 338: -0.05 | 1.42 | 1.48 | 1.42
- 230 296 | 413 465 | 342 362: -0.12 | 1.45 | 1.41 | 1.08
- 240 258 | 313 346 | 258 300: 0.03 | 1.47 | 1.43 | 1.48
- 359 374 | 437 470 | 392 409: -0.19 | 1.28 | 1.34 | 0.881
